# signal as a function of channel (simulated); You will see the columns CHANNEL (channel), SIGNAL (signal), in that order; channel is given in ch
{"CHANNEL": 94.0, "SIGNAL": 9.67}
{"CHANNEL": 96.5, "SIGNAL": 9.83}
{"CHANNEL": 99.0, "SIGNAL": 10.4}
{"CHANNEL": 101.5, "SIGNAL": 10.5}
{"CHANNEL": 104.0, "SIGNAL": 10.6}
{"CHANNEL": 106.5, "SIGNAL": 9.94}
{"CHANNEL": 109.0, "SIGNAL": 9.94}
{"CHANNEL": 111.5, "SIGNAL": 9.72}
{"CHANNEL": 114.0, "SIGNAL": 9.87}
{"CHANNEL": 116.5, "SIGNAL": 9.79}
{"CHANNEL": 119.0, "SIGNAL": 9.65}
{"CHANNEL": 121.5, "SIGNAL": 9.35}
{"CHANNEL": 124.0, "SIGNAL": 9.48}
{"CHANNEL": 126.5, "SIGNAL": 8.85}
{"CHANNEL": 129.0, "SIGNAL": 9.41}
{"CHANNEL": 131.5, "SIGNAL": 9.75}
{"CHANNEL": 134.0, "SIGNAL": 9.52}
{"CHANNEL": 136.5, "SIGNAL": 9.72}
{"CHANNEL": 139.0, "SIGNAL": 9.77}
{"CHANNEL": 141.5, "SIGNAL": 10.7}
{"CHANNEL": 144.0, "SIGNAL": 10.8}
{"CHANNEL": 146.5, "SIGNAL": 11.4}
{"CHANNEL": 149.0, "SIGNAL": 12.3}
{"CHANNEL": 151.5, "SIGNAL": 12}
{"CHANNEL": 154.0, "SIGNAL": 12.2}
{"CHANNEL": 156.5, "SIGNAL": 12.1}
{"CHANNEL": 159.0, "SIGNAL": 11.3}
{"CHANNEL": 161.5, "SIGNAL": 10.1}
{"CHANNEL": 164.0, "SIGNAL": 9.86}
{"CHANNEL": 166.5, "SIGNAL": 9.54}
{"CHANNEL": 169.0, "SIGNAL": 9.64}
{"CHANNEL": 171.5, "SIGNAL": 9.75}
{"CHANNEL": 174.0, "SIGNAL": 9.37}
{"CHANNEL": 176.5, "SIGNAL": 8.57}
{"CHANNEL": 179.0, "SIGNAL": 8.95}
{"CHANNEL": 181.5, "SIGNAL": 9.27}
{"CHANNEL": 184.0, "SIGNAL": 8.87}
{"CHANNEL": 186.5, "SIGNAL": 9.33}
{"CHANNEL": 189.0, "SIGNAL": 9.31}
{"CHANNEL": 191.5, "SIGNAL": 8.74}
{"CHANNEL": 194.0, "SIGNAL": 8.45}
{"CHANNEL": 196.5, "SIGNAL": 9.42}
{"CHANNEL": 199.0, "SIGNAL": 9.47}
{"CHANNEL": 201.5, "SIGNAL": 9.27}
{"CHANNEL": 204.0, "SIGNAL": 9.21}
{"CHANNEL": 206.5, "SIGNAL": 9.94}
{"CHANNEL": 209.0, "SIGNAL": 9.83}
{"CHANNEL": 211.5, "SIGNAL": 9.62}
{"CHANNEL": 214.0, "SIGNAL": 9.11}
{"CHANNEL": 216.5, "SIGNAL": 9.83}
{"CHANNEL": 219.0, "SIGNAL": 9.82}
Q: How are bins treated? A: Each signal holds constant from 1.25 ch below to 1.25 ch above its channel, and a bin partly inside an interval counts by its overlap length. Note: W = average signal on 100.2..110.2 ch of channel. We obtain 10.2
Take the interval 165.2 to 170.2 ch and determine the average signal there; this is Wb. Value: 9.59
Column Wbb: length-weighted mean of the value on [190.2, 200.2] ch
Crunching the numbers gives 9.02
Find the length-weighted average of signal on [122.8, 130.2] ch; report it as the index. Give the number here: 9.24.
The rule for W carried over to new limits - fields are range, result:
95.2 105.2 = 10.3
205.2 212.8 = 9.79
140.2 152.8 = 11.4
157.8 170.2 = 10.1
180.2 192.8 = 9.1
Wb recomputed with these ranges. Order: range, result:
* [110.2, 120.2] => 9.76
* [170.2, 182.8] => 9.18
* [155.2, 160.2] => 11.7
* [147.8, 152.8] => 12.1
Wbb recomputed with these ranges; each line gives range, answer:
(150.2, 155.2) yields 12.1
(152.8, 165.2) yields 11.1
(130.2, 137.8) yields 9.66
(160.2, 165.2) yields 9.99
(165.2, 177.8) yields 9.37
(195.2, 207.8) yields 9.46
